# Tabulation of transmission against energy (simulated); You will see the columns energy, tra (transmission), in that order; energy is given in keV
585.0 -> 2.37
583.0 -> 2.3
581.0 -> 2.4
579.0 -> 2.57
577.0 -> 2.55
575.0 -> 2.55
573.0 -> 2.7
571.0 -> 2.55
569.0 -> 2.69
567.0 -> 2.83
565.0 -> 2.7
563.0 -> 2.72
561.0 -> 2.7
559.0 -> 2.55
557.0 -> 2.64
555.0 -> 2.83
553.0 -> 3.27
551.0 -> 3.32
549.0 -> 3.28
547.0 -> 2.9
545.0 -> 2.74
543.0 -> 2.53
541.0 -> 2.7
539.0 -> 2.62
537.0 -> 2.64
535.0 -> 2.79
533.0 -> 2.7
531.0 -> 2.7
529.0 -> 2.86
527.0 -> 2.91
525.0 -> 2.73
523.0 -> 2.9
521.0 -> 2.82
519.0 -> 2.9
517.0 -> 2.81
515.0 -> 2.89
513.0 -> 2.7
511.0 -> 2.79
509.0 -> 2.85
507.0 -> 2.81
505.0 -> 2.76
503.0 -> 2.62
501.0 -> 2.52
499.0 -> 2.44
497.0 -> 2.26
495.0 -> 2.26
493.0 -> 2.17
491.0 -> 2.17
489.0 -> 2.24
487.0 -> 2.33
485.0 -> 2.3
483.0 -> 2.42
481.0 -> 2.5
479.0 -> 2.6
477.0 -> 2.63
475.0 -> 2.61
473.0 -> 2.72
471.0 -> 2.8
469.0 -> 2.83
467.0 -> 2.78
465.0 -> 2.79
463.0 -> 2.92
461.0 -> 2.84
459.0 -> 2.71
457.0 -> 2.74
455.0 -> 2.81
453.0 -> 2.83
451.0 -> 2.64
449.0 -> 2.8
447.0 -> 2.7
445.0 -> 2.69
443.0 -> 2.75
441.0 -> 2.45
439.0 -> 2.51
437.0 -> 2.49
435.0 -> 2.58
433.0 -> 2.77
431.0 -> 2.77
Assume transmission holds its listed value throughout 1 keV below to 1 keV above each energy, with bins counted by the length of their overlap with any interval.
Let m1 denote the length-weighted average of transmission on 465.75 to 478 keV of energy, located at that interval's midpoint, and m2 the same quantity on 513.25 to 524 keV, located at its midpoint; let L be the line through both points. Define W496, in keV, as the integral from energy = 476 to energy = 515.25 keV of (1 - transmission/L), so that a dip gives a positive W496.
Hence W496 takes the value 4.0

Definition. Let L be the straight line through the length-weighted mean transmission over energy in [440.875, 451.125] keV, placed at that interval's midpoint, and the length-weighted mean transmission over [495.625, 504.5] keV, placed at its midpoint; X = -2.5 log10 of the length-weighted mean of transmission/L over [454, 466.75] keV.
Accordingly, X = -0.07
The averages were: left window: 2.69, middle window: 2.8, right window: 2.47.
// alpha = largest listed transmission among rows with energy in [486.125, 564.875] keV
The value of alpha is 3.32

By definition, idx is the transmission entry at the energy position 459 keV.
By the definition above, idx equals 2.71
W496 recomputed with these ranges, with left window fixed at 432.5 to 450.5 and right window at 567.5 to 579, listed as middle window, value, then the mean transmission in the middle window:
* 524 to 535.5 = -0.7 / 2.78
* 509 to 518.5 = -0.7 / 2.81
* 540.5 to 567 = -2.2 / 2.84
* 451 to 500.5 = 1.1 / 2.57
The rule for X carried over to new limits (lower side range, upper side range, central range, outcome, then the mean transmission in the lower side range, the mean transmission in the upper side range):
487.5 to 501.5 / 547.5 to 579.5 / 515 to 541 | -0.11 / 2.29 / 2.78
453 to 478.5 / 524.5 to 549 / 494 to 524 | 0.03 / 2.76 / 2.76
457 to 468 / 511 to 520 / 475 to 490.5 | 0.16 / 2.8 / 2.82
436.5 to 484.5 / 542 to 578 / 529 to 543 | 0.03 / 2.69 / 2.78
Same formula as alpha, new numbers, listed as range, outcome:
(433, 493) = 2.92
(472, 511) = 2.85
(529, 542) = 2.86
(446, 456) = 2.83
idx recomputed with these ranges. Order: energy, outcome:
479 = 2.6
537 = 2.64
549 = 3.28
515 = 2.89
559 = 2.55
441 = 2.45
